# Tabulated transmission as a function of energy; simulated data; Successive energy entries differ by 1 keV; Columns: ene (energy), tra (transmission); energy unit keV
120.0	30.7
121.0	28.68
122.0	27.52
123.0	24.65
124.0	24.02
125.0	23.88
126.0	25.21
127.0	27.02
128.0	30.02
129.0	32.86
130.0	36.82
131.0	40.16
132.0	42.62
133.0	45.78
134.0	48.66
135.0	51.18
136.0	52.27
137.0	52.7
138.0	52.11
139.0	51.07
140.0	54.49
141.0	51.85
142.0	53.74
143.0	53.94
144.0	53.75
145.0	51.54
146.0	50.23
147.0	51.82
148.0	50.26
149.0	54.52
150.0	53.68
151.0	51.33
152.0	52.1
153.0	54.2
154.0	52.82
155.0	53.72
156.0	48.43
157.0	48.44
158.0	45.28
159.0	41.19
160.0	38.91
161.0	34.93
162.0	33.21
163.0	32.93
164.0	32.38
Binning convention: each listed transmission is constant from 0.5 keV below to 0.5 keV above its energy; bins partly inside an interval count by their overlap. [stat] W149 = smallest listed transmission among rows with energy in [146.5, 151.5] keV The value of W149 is 50.26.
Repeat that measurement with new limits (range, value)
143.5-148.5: 50.23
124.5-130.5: 23.88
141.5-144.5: 53.74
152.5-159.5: 41.19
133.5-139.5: 48.66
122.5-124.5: 24.02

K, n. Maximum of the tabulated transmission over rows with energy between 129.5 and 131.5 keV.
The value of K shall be 40.16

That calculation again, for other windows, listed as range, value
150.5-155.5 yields 54.2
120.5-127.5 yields 28.68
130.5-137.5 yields 52.7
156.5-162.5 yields 48.44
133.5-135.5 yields 51.18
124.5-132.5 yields 42.62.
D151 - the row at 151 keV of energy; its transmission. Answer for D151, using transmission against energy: 51.33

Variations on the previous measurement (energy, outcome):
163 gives 32.93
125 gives 23.88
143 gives 53.94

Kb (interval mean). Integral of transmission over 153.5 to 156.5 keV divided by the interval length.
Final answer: 51.7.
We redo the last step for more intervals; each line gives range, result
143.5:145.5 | 52.6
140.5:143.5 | 53.2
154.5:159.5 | 47.4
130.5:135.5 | 45.7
